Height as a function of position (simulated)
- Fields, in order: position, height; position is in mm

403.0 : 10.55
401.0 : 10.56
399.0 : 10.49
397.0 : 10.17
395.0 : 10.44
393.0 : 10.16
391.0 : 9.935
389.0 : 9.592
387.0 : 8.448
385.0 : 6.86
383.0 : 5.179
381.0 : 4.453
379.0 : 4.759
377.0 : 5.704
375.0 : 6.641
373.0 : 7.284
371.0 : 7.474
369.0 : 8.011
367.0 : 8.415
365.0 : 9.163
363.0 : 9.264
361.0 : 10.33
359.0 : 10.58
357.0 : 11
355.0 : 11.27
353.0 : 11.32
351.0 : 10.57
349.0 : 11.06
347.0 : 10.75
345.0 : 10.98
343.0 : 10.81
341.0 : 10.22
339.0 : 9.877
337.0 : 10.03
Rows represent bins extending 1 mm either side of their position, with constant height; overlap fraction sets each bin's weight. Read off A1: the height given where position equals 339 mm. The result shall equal 9.877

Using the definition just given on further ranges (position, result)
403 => 10.55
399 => 10.49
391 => 9.935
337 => 10.03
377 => 5.704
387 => 8.448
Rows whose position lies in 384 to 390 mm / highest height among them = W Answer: 9.592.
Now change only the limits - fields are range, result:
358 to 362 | 10.58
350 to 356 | 11.32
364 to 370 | 9.163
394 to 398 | 10.44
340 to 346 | 10.98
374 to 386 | 6.86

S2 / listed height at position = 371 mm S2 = 7.474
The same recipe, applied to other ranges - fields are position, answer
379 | 4.759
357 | 11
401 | 10.56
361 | 10.33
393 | 10.16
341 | 10.22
